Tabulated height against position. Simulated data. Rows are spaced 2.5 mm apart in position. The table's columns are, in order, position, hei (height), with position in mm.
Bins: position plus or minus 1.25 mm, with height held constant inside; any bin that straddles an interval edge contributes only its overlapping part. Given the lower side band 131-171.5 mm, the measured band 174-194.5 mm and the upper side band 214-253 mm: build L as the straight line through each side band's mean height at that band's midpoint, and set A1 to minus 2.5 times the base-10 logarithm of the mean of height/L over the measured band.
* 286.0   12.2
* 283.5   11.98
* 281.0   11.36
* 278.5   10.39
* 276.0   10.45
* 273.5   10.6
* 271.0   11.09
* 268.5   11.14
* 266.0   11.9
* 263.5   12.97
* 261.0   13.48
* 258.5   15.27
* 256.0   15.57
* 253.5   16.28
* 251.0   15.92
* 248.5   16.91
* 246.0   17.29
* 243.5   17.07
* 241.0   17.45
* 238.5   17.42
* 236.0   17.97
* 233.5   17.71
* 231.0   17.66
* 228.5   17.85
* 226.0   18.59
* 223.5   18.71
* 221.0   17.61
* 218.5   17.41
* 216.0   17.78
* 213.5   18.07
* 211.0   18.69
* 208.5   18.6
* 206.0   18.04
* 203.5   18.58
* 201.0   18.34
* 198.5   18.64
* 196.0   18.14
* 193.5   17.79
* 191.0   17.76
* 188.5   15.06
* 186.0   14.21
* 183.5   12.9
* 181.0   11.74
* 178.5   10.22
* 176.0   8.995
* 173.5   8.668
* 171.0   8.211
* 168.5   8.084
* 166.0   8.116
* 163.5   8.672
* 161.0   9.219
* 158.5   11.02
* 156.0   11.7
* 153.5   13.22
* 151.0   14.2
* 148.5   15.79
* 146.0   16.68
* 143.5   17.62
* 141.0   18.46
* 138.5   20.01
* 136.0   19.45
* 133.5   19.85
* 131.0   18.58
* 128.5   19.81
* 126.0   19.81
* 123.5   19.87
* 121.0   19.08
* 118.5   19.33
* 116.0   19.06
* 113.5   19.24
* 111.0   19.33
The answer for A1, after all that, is 0.16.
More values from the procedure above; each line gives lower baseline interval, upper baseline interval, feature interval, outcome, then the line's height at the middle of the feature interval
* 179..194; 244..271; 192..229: -0.24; 14.5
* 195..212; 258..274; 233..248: -0.18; 14.8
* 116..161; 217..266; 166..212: 0.17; 16.9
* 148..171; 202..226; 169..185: 0.30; 13.2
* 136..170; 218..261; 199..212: -0.18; 15.7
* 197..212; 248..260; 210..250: -0.04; 17.1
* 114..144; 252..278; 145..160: 0.31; 18.2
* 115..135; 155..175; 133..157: -0.16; 14.3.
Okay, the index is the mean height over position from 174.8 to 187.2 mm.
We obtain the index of 11.6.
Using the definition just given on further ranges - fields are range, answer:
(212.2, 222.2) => 17.7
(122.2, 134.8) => 19.6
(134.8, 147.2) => 18.4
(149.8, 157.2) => 13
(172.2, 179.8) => 9.3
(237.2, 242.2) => 17.4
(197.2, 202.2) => 18.5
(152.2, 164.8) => 10.8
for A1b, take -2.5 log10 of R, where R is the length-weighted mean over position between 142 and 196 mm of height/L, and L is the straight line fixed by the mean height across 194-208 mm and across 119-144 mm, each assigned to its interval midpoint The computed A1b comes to 0.44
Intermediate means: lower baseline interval 19.3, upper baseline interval 18.3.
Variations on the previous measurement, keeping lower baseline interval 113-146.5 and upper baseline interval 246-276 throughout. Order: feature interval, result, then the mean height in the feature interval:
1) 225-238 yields -0.196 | 17.9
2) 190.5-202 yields -0.111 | 18.2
